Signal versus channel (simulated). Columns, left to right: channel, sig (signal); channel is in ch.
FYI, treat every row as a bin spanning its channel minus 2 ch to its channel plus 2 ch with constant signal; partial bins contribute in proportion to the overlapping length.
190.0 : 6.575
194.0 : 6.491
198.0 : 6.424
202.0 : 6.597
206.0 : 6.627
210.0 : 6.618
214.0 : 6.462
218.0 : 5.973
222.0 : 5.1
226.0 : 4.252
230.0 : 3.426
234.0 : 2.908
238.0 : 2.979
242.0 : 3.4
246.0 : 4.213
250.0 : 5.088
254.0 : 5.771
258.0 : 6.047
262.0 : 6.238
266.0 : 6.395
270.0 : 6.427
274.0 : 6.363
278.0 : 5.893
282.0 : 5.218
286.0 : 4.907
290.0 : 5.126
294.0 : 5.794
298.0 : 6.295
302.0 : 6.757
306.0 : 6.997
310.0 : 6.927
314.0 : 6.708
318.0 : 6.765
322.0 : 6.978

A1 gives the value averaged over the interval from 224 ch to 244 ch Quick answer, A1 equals 3.39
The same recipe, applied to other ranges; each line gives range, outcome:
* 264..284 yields 6.06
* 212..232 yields 5.04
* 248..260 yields 5.64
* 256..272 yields 6.28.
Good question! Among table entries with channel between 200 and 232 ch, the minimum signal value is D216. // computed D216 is 3.426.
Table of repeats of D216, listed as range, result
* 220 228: 4.252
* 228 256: 2.908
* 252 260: 5.771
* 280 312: 4.907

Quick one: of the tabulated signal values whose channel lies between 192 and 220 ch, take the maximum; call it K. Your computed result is 6.627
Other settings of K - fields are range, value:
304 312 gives 6.997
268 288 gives 6.427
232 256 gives 5.771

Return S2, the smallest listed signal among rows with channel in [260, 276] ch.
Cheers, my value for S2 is 6.238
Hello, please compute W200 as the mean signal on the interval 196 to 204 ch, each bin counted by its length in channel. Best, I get 6.51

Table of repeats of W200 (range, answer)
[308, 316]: 6.82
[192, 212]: 6.55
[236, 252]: 3.92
